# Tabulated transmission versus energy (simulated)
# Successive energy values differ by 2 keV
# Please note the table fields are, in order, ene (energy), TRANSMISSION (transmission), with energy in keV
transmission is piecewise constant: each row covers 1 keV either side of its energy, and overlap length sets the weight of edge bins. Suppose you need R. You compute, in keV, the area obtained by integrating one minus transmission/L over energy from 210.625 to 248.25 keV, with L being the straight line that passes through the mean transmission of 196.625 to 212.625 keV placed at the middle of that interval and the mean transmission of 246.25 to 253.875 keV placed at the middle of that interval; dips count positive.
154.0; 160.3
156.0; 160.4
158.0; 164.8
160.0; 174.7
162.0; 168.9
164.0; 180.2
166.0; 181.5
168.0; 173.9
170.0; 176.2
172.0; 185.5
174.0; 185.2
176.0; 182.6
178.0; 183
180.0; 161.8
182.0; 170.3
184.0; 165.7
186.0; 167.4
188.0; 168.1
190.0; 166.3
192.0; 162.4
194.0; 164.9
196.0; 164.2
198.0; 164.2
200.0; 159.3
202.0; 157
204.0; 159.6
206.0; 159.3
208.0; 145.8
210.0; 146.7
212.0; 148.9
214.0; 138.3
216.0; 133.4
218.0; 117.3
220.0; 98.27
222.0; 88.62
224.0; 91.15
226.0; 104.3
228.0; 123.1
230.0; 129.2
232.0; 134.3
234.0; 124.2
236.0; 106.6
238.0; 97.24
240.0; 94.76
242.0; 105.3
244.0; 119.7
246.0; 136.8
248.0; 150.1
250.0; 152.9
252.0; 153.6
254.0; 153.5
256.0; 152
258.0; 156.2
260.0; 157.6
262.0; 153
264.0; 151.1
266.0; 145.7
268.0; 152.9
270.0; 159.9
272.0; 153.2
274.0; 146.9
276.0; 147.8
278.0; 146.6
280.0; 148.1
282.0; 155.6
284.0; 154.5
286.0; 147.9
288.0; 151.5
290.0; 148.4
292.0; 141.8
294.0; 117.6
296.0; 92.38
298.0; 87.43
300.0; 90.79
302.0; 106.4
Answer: 8.7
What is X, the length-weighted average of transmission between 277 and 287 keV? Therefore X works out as 151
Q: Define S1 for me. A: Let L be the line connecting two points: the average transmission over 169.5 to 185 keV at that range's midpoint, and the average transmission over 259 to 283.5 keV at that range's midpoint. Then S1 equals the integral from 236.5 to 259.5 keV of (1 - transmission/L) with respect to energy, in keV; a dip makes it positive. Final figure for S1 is 3.5 keV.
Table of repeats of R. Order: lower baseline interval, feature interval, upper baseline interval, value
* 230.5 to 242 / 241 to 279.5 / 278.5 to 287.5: -4.48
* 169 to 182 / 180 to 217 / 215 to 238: -2.38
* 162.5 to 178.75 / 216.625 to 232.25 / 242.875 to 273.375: 4.96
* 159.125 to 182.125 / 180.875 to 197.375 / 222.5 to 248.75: -0.66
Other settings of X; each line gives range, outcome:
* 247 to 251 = 152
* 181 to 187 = 168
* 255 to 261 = 155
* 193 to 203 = 162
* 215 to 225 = 106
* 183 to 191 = 167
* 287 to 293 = 147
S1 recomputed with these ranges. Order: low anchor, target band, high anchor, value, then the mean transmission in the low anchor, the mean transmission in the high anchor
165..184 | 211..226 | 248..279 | 4.5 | 177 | 152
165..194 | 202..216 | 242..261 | 1.1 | 173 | 146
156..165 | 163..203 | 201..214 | -2.3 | 171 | 152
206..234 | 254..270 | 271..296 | -1.8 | 124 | 144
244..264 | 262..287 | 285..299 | -2.5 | 150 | 127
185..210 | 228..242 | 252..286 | 3.8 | 161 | 152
